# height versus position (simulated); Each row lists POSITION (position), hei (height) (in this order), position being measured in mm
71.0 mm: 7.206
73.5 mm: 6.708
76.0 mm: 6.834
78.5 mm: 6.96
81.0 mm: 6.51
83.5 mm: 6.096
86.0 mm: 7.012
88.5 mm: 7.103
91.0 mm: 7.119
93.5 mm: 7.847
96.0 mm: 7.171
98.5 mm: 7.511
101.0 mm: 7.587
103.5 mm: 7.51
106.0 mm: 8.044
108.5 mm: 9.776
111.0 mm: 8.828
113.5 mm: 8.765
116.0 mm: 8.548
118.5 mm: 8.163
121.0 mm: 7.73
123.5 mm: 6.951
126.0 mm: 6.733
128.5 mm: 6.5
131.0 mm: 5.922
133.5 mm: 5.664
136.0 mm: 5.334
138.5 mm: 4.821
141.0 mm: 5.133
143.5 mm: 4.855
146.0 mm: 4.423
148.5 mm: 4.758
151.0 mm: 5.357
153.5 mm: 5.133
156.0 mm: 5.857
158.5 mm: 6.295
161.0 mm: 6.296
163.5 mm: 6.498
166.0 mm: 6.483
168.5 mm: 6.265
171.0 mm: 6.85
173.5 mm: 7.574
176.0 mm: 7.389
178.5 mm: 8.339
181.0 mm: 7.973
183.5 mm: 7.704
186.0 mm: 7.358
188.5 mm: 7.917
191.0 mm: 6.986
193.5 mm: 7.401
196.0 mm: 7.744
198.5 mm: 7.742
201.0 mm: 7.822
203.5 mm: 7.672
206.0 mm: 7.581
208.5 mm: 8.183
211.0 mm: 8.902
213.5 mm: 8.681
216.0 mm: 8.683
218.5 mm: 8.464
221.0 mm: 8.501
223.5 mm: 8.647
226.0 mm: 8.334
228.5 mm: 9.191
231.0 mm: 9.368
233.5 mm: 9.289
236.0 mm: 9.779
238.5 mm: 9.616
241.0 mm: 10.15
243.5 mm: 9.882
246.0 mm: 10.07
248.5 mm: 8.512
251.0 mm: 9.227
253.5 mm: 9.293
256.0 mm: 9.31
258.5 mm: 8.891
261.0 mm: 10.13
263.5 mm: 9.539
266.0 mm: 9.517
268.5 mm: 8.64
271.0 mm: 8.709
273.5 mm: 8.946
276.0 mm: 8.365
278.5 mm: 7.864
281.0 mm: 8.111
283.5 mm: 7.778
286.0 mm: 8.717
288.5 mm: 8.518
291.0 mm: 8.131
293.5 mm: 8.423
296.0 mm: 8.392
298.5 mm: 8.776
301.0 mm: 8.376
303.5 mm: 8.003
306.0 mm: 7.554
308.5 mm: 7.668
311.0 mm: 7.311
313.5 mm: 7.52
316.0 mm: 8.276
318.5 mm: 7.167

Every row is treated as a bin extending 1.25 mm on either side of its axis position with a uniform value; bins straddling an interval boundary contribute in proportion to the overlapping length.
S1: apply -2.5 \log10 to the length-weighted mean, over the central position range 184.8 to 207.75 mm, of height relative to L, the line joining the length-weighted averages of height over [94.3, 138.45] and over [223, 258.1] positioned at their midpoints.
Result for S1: 0.140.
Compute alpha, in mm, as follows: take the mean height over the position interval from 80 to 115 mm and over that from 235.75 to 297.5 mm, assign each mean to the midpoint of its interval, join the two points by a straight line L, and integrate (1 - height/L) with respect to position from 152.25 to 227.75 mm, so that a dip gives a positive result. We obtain 7.8 mm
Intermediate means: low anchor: 7.65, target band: 7.52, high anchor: 8.97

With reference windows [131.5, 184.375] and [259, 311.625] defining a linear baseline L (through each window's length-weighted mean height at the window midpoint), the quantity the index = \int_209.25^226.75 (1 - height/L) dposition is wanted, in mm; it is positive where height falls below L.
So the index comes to -3.3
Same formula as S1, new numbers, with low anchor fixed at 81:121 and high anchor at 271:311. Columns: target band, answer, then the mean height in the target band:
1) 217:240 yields -0.12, 9.03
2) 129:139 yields 0.37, 5.56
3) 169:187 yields 0.06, 7.55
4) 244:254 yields -0.15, 9.32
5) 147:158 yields 0.43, 5.33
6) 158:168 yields 0.23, 6.39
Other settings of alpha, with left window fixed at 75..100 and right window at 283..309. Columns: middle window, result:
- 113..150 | 5.3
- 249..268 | -3.1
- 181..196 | 0.1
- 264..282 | -1.2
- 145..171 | 5.7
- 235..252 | -3.6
